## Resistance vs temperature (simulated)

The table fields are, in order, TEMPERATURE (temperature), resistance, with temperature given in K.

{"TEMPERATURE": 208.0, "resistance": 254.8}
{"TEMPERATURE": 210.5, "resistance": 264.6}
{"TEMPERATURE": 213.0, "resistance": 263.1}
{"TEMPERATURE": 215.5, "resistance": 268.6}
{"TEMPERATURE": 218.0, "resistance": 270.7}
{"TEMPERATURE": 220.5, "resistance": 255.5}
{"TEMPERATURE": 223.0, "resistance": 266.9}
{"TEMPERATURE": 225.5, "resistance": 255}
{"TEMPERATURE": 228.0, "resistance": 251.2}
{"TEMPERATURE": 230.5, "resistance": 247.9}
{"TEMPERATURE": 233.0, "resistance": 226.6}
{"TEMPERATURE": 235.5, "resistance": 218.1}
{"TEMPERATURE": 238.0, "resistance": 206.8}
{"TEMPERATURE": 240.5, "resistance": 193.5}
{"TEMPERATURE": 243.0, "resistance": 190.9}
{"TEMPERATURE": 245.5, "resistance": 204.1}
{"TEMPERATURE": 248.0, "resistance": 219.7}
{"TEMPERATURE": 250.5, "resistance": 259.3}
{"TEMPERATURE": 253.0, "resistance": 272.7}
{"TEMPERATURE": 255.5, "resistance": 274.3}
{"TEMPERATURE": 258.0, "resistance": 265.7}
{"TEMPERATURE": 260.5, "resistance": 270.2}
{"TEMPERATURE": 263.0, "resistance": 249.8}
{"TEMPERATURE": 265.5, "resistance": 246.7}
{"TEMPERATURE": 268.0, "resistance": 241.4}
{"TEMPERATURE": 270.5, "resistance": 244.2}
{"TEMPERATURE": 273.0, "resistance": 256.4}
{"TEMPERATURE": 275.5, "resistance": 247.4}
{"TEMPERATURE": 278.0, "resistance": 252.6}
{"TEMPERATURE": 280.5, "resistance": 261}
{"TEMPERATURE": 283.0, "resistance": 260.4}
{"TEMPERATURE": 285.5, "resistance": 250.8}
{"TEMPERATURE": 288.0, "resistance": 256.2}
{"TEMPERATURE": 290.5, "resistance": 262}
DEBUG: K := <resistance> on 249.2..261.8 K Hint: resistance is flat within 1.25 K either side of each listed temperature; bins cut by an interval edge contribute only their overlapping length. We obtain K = 268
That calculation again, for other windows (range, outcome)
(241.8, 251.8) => 219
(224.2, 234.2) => 245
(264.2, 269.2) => 244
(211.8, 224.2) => 265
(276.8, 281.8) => 257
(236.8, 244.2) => 197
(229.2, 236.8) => 231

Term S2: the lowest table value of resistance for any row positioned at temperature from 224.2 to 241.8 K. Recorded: 193.5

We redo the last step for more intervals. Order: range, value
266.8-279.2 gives 241.4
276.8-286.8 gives 250.8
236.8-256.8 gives 190.9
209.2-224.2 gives 255.5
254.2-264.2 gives 249.8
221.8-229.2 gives 251.2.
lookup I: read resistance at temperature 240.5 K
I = 193.5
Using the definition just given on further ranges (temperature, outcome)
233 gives 226.6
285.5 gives 250.8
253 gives 272.7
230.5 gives 247.9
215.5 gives 268.6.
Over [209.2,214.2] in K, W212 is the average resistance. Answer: 264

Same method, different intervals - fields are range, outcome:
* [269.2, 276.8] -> 249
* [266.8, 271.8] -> 243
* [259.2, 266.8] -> 256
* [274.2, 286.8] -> 254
